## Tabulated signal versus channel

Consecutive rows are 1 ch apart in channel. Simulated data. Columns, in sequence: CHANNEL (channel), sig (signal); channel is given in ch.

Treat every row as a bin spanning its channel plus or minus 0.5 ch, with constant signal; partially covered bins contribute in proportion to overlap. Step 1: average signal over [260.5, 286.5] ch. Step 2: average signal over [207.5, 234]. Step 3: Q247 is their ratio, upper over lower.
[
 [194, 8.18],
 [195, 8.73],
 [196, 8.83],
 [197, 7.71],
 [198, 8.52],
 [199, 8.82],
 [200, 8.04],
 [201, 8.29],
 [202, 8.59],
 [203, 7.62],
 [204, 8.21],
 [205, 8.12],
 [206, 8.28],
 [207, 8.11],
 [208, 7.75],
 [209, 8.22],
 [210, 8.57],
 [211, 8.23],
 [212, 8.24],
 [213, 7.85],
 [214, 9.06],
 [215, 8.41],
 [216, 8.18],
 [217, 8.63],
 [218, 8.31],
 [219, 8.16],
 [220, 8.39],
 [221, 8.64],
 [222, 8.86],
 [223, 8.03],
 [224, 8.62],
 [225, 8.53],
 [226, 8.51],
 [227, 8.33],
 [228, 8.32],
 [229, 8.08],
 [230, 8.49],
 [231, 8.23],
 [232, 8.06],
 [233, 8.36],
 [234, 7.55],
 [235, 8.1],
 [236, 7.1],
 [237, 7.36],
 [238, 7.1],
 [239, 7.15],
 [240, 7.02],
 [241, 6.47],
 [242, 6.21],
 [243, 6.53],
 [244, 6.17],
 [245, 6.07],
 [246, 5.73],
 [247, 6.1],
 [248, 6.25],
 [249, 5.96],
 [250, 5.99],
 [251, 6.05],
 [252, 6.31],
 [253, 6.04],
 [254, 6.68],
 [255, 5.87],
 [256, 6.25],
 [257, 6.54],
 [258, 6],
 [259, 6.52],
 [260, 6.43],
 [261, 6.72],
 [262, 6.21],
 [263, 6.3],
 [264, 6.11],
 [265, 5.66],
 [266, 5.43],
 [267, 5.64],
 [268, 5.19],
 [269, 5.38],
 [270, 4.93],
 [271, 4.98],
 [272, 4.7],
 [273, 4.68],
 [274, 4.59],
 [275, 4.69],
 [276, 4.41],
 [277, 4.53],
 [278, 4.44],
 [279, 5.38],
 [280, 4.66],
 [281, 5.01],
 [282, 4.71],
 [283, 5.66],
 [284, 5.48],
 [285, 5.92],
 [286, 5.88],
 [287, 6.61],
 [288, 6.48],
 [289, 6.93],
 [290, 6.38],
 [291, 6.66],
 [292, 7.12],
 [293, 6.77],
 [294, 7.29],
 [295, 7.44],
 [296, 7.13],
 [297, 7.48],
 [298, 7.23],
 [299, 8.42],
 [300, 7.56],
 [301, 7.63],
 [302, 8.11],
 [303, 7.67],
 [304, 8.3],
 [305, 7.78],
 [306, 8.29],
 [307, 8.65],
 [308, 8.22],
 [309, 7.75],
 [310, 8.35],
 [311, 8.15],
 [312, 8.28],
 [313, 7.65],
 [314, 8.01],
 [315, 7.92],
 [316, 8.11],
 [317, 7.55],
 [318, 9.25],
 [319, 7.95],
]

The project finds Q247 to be 0.6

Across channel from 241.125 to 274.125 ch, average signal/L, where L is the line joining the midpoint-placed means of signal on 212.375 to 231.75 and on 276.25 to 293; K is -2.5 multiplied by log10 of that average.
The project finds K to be 0.168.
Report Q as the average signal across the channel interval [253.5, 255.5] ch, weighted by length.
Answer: 6.28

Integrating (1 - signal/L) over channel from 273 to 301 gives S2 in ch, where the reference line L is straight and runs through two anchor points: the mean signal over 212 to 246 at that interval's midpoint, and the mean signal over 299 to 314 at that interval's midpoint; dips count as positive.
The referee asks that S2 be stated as 6.6 ch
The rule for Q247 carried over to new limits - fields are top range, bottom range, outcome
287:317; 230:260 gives 1.14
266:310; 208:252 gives 0.83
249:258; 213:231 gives 0.74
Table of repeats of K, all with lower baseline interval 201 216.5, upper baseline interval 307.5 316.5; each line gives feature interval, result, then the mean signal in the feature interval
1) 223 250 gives 0.12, 7.31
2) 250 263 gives 0.28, 6.29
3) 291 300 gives 0.11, 7.33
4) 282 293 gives 0.28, 6.26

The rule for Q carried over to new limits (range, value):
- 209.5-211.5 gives 8.4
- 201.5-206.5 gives 8.16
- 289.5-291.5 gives 6.52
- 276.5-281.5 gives 4.8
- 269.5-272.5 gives 4.87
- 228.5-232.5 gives 8.21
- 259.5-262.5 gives 6.45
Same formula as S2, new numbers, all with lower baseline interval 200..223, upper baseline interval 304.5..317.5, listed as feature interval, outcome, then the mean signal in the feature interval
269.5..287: 6.68 ch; 5.03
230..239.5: 0.61 ch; 7.71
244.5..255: 2.68 ch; 6.11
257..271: 3.93 ch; 5.88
